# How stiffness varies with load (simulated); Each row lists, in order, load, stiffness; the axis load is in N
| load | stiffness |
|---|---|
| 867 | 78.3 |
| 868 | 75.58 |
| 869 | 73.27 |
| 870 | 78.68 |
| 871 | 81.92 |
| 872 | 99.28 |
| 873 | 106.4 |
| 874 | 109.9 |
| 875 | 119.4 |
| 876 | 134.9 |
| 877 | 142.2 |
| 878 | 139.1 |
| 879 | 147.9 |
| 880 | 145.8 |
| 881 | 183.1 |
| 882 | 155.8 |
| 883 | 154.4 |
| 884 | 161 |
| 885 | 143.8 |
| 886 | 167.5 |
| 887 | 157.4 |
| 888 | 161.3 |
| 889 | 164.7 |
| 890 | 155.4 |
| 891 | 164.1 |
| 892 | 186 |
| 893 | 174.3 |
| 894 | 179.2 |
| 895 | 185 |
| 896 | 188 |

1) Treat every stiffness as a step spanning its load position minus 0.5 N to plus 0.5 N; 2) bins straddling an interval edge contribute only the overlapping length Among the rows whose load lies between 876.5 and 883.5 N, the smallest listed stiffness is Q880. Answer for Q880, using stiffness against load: 139.1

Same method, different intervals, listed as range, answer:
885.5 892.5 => 155.4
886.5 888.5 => 157.4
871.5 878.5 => 99.28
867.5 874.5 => 73.27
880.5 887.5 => 143.8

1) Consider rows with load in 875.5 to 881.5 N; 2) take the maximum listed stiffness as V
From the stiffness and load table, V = 183.1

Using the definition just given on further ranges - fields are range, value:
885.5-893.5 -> 186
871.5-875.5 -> 119.4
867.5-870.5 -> 78.68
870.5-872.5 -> 99.28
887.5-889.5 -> 164.7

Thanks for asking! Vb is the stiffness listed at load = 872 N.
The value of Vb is 99.28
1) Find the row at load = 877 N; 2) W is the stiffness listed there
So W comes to 142.2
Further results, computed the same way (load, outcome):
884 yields 161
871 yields 81.92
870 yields 78.68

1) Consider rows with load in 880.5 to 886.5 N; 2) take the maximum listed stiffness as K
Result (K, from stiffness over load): 183.1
